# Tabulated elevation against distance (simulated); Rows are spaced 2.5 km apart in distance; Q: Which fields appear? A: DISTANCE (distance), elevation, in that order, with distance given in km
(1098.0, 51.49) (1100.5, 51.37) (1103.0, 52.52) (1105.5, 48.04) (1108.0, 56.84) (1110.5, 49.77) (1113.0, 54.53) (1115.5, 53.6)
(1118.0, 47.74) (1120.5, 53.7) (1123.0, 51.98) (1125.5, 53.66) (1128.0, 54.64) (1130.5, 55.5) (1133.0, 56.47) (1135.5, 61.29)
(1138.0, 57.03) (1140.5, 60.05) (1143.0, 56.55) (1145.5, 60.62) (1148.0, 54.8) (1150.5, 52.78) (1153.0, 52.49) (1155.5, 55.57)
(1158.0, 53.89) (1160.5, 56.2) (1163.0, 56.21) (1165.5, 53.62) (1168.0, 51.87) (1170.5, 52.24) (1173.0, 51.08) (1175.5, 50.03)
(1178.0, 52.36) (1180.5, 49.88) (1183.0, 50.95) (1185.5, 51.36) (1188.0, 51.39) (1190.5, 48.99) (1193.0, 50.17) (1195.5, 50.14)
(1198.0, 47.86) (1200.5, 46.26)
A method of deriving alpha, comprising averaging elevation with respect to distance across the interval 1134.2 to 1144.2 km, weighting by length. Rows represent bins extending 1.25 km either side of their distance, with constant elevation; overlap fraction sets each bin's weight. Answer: 58.7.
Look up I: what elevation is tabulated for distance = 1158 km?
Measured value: 53.89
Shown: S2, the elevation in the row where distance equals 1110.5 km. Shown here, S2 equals 49.77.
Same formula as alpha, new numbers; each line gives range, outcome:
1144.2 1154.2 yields 55.2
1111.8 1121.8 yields 52.4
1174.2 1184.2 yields 50.8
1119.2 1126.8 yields 53.1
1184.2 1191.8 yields 50.6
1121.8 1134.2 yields 54.5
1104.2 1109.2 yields 52.4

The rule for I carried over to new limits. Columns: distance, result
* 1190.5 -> 48.99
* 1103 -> 52.52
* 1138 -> 57.03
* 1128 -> 54.64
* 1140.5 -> 60.05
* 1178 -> 52.36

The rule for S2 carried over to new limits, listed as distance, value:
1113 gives 54.53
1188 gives 51.39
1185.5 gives 51.36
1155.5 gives 55.57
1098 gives 51.49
